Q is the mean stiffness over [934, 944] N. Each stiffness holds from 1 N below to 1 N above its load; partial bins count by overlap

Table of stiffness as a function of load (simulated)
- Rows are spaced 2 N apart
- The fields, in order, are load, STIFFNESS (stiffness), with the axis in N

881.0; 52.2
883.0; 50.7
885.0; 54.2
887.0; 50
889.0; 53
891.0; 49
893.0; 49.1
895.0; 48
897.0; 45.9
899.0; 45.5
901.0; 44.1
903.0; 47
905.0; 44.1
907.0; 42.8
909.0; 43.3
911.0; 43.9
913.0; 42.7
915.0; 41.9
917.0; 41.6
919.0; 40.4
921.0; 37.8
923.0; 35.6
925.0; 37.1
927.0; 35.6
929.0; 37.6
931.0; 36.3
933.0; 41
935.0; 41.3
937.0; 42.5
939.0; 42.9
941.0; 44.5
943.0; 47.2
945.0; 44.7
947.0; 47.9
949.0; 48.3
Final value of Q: 43.7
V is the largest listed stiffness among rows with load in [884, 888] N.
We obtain 54.2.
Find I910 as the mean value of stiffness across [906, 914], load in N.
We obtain 43.2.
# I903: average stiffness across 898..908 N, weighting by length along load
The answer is 44.7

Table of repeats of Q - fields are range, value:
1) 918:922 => 39.1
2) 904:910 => 43.4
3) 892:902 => 46.5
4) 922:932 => 36.4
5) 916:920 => 41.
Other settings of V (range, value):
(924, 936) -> 41.3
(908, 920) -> 43.9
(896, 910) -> 47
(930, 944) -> 47.2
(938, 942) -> 44.5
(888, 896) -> 53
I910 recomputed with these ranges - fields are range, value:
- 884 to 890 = 52.4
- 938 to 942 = 43.7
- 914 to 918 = 41.8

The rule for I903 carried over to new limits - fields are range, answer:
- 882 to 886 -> 52.5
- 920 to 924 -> 36.7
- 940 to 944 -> 45.9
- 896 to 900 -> 45.7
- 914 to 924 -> 39.5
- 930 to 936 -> 39.5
